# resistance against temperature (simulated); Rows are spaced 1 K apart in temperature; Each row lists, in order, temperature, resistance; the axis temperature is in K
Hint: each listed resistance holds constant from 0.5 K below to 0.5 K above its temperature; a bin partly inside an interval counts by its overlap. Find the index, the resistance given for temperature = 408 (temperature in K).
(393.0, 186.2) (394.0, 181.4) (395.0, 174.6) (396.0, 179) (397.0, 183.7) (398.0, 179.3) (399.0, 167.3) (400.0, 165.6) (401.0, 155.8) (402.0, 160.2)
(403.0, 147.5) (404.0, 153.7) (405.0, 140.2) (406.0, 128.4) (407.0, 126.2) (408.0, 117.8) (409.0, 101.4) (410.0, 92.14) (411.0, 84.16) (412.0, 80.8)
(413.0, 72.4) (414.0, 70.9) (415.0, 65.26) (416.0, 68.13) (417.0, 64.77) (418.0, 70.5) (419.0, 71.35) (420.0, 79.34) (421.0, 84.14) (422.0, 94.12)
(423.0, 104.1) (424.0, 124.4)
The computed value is 117.8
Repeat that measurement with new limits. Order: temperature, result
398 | 179.3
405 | 140.2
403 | 147.5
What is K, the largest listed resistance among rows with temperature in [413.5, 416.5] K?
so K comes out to 70.9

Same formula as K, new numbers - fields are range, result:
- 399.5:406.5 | 165.6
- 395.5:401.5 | 183.7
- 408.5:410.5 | 101.4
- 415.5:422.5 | 94.12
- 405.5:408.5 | 128.4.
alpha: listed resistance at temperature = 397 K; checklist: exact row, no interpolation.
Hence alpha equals 183.7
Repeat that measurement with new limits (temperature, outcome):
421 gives 84.14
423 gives 104.1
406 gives 128.4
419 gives 71.35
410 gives 92.14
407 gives 126.2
